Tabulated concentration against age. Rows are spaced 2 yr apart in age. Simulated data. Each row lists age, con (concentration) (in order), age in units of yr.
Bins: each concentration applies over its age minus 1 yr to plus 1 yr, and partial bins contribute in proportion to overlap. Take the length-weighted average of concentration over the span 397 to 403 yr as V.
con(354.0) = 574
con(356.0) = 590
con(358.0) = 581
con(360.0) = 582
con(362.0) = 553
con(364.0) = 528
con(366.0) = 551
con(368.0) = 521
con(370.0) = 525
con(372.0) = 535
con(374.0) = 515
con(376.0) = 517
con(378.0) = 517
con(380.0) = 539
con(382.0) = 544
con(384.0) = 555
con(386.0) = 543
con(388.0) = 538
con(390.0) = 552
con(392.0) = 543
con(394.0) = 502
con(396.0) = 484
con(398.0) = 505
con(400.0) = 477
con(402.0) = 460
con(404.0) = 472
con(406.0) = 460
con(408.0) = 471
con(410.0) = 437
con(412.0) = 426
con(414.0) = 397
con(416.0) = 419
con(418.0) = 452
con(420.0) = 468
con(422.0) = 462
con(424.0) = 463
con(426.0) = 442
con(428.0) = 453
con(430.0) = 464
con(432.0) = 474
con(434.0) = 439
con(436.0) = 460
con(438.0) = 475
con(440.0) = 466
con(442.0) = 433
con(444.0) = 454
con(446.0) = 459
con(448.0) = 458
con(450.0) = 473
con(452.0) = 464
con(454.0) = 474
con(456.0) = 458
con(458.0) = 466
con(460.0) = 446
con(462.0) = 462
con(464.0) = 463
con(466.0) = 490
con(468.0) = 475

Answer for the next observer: 481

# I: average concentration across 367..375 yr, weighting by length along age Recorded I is 524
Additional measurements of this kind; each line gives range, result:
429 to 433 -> 469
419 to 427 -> 459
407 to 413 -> 445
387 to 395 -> 534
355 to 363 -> 576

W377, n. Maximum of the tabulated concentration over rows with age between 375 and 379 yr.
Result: 517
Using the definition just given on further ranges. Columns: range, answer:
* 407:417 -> 471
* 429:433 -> 474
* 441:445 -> 454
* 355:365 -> 590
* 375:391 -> 555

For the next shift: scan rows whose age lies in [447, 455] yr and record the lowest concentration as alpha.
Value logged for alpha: 458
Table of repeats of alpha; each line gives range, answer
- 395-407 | 460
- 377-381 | 517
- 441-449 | 433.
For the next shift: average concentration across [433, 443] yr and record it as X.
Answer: 455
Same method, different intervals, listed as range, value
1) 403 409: 468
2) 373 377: 516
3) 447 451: 466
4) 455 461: 457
